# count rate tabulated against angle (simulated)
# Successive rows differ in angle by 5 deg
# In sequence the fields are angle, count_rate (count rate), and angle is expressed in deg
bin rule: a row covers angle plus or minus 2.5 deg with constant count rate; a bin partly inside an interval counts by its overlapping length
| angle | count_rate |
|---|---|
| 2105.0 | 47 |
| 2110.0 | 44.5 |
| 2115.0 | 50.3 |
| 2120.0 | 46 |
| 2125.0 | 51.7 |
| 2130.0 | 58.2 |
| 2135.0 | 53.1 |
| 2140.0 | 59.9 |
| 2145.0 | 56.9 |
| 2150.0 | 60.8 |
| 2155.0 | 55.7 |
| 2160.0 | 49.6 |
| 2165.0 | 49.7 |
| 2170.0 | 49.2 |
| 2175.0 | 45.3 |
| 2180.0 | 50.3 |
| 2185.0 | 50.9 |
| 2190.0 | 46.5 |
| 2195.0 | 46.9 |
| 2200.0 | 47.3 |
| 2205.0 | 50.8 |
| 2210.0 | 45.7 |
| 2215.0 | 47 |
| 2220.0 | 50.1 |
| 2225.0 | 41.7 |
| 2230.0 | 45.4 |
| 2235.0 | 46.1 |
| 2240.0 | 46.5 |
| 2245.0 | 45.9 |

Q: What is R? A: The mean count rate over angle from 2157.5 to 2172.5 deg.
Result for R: 49.5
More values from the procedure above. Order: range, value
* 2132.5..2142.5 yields 56.5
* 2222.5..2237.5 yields 44.4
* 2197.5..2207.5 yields 49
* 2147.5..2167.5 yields 54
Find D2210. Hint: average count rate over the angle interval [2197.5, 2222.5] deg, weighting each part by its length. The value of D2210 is 48.2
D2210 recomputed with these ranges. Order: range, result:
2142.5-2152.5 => 58.9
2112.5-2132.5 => 51.5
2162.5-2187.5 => 49.1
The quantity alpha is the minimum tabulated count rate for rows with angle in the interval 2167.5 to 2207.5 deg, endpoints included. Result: 45.3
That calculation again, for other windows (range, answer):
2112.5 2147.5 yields 46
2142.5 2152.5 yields 56.9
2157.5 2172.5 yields 49.2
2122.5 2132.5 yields 51.7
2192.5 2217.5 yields 45.7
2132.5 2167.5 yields 49.6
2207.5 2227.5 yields 41.7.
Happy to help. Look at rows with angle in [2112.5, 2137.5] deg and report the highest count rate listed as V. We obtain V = 58.2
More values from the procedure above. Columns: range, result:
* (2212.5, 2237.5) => 50.1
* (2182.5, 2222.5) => 50.9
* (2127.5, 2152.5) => 60.8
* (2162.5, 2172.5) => 49.7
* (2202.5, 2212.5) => 50.8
